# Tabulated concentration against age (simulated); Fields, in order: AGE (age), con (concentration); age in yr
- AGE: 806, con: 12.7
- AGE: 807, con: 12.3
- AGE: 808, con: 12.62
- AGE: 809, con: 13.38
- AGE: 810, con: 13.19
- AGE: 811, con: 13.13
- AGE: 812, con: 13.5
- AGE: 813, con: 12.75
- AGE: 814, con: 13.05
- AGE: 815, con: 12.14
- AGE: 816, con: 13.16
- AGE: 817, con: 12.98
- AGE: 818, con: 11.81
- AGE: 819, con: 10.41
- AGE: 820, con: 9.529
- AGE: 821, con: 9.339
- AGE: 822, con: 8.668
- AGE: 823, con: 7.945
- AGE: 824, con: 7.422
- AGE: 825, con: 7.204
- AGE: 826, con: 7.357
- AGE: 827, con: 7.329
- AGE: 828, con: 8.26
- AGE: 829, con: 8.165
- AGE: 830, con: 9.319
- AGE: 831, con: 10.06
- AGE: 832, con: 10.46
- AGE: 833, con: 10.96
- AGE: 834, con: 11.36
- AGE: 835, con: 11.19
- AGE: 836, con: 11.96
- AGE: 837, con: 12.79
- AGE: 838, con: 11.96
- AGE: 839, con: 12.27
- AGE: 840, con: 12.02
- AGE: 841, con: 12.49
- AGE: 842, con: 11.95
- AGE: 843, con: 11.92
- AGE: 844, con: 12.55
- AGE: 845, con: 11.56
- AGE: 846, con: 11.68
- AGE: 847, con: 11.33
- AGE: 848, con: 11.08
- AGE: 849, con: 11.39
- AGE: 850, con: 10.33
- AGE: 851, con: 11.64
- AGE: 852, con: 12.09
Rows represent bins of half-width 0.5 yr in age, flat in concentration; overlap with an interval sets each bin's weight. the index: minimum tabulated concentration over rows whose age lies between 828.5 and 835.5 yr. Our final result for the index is 8.165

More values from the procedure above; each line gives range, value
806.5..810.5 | 12.3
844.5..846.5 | 11.56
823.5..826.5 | 7.204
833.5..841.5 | 11.19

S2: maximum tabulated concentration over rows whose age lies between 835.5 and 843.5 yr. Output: 12.79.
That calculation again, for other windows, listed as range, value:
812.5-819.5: 13.16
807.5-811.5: 13.38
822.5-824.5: 7.945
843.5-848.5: 12.55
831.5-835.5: 11.36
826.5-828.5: 8.26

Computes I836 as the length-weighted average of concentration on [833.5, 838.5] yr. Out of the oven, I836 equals 11.9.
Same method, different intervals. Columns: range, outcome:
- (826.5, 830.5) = 8.27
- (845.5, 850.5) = 11.2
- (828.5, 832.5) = 9.5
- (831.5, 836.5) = 11.2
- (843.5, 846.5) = 11.9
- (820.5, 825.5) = 8.12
